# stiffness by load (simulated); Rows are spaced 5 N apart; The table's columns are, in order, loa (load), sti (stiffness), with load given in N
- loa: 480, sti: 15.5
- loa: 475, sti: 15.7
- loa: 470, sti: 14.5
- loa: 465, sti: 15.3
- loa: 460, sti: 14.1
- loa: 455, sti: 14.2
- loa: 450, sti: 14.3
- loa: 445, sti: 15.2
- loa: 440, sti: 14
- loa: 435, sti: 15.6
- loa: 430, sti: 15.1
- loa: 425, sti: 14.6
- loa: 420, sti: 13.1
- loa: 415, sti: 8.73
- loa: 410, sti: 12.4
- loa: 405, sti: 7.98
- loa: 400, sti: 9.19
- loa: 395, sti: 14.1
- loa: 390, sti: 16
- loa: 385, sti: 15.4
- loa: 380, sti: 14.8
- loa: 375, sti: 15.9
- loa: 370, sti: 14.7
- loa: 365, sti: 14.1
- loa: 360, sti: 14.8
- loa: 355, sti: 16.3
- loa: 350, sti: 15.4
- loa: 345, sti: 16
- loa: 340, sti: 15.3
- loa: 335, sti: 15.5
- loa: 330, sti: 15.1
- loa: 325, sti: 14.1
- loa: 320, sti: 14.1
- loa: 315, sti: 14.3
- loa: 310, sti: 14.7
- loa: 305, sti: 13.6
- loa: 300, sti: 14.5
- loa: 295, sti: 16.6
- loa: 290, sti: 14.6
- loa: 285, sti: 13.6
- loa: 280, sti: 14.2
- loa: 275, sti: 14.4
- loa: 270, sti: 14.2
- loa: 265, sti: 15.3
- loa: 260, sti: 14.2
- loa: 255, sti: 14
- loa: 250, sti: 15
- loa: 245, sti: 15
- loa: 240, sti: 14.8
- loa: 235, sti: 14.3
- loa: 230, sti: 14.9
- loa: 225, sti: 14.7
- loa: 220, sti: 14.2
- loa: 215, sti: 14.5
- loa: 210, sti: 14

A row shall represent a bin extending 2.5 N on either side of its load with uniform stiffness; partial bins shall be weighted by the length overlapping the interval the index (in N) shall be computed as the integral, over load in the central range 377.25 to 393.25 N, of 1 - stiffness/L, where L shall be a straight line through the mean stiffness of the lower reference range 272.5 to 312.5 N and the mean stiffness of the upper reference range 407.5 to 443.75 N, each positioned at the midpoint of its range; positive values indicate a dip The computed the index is -1.8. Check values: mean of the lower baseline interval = 14.5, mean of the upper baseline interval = 13.4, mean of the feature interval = 15.3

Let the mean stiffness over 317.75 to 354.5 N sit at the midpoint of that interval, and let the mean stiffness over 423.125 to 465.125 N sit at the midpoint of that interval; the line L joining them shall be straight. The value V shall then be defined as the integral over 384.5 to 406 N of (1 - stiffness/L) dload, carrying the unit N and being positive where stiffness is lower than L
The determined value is 3.3 N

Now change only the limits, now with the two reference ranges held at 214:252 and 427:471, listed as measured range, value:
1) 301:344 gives 0.2 N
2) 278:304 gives 0.1 N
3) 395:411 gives 4.8 N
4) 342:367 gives -1.1 N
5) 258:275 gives 0.1 N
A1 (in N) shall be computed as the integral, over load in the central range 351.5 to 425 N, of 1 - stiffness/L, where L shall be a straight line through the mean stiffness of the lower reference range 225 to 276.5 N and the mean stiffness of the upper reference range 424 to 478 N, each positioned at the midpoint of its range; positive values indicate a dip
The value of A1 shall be 6.4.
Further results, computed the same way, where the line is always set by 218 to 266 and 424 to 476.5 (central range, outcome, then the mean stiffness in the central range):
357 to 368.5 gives 0.1 N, 14.6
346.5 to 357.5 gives -0.9 N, 15.9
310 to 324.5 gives 0.4 N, 14.3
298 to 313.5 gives 0.4 N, 14.3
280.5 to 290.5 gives 0.4 N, 14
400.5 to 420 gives 6.2 N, 10.1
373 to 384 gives -0.5 N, 15.3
